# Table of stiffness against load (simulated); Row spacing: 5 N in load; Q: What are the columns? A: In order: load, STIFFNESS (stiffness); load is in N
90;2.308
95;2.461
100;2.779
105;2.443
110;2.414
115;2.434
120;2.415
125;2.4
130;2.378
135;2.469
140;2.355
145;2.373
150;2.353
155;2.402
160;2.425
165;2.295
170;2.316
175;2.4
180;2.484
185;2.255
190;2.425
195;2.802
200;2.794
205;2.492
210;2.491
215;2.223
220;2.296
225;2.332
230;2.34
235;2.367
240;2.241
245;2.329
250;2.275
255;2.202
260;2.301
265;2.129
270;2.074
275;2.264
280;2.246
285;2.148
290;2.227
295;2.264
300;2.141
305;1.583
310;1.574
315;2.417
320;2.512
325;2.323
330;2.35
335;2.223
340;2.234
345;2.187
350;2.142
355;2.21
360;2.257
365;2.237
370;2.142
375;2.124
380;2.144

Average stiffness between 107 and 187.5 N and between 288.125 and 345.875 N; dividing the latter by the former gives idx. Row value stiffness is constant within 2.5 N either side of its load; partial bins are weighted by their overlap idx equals 0.91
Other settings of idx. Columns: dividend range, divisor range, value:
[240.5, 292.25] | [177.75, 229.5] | 0.90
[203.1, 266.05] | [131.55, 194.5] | 0.97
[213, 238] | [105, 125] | 0.95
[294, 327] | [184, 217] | 0.84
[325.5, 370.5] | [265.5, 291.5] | 1.02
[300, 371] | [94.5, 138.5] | 0.88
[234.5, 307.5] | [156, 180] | 0.92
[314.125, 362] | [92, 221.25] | 0.94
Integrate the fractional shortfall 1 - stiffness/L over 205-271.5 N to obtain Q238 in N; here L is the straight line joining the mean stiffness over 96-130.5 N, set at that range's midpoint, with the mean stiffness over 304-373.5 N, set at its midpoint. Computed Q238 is 0.68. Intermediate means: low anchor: 2.47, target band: 2.29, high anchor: 2.18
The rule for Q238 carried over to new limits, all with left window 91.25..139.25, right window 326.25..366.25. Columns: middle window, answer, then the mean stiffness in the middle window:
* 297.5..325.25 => 2.4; 2.07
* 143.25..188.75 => 0.8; 2.37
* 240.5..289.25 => 1.9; 2.22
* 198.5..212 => -1.2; 2.58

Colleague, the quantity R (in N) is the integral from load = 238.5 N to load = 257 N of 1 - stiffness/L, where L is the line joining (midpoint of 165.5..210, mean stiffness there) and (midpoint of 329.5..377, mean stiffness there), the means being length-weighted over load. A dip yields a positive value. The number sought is 0.9 N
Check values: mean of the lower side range 2.49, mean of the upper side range 2.21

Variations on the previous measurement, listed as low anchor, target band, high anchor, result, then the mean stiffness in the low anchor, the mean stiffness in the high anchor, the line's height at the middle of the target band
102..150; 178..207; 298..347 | -2.8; 2.41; 2.15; 2.32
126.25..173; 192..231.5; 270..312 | -4.1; 2.37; 2.06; 2.24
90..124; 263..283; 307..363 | 0.9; 2.47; 2.22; 2.29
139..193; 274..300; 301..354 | -0.1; 2.38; 2.16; 2.21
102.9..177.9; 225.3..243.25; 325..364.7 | 0.0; 2.39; 2.24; 2.32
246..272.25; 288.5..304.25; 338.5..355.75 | 0.4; 2.2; 2.19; 2.2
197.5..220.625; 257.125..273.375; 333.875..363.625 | 1.3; 2.47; 2.21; 2.37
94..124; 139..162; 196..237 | 0.8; 2.49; 2.43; 2.47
